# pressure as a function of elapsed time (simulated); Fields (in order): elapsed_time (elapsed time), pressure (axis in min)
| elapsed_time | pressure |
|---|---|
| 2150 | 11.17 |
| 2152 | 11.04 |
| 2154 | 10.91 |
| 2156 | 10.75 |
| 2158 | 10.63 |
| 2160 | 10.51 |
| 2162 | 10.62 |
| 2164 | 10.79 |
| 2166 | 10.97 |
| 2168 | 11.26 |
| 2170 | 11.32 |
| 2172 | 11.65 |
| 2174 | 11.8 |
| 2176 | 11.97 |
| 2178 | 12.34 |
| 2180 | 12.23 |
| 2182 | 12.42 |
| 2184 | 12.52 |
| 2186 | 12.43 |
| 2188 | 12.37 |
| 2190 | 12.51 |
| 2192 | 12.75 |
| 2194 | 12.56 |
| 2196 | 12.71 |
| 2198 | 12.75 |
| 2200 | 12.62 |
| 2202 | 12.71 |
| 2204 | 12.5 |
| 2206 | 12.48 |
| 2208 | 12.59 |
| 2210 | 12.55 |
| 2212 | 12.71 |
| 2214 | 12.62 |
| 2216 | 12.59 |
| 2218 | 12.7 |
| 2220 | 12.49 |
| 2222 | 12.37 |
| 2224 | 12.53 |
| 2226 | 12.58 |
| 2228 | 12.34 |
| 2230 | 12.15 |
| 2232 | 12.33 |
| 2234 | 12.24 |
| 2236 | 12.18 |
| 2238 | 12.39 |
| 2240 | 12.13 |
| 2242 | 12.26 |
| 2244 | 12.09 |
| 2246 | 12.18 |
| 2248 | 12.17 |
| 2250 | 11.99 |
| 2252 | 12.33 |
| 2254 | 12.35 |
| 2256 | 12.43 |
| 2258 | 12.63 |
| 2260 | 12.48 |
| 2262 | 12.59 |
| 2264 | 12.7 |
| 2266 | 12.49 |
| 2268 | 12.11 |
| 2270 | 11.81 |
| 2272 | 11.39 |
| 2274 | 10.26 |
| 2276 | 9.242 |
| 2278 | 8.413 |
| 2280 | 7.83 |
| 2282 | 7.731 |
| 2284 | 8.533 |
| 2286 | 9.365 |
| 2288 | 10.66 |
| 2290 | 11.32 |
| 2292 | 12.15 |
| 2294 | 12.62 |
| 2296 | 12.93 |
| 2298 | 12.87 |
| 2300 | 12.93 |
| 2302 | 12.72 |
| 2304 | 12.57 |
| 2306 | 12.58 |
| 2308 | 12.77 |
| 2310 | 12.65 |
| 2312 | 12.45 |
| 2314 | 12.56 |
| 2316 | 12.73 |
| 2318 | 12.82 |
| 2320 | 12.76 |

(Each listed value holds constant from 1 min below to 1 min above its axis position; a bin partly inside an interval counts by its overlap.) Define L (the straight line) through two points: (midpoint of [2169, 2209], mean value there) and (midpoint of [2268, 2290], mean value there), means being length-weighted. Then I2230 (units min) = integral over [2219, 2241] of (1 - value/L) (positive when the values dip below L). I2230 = -2.33 min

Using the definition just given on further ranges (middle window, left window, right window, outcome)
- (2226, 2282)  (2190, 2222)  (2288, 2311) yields 3.7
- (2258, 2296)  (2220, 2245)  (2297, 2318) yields 5.0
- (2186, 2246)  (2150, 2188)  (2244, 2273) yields -3.0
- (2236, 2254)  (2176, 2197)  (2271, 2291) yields -2.7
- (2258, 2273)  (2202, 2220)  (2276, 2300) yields -1.6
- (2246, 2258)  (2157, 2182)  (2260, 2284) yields -1.7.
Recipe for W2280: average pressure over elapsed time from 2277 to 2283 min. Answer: 7.99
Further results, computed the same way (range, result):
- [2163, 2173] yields 11.2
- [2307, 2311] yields 12.7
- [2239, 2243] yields 12.2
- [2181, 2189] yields 12.4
